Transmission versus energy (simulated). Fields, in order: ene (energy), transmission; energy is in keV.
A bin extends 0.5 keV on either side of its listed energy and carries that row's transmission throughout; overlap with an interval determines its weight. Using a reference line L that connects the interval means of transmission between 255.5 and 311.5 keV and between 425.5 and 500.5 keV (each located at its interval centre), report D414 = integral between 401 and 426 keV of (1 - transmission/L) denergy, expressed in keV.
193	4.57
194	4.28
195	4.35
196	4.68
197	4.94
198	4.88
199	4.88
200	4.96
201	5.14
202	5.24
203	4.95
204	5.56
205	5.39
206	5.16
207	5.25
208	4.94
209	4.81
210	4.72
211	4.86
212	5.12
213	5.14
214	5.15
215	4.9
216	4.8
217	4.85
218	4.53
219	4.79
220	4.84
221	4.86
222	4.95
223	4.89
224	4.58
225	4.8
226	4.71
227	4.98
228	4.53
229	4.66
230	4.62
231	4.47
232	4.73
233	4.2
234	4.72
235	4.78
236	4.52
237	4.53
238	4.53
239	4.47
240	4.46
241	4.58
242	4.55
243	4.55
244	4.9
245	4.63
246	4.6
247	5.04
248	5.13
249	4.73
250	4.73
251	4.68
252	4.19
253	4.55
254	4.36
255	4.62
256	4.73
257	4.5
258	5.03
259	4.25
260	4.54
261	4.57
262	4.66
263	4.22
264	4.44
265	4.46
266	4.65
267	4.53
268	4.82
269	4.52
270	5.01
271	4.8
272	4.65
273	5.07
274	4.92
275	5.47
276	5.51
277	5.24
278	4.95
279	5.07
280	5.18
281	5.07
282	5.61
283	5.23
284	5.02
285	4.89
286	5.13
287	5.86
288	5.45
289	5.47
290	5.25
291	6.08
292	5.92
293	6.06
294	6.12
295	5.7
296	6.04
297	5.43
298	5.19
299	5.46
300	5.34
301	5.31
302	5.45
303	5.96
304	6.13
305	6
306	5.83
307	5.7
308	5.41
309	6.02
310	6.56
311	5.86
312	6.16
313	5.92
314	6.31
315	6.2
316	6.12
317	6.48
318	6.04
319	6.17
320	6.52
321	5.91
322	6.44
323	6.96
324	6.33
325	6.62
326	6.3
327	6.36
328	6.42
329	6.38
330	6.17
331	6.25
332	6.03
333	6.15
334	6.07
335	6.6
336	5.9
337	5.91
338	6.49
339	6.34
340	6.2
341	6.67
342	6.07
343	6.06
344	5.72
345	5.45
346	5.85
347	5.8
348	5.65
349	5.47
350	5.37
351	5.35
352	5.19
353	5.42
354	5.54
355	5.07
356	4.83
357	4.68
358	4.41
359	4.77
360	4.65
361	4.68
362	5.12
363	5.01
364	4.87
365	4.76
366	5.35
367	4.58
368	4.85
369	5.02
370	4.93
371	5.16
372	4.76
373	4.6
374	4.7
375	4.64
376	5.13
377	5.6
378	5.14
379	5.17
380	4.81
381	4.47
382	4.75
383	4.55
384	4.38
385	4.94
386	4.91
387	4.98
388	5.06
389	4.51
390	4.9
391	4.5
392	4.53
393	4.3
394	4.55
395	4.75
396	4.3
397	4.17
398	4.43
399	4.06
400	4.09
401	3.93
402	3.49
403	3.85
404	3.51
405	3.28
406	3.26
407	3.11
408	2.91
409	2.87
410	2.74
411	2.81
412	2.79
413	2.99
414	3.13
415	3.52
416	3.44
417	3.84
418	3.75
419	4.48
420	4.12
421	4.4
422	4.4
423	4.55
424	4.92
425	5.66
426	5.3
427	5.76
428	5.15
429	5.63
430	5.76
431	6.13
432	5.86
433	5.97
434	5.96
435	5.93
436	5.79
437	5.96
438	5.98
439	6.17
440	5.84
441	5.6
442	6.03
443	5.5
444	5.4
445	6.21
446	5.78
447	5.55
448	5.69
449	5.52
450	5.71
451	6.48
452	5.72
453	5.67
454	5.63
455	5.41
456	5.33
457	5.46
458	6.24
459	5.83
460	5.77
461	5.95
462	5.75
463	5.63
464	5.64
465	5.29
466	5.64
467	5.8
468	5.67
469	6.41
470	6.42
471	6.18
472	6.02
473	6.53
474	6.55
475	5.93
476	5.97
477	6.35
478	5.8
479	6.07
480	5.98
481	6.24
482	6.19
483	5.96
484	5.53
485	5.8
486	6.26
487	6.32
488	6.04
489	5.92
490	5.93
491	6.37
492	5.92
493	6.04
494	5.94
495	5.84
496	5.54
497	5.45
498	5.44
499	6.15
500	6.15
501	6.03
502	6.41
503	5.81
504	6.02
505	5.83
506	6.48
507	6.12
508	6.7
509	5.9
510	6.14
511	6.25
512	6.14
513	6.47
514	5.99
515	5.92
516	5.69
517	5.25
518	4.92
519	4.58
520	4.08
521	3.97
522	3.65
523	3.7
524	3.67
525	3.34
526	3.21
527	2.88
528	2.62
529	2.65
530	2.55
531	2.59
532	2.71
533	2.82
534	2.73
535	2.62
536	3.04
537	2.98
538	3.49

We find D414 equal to 8.8 keV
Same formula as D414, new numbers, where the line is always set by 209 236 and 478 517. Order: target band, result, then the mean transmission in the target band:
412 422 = 3.4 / 3.73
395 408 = 4.2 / 3.79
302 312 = -1.5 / 5.93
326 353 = -3.5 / 5.99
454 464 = 0.2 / 5.7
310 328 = -3.7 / 6.29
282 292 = -0.7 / 5.41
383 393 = 1.5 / 4.71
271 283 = -0.3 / 5.15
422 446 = 0.2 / 5.67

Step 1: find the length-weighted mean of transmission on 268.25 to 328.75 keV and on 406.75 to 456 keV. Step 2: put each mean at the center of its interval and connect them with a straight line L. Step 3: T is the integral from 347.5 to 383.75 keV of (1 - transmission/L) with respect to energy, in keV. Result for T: 2.5 keV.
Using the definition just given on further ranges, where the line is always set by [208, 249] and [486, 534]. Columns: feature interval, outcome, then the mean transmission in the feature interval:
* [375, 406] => 2.89 keV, 4.48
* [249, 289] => -0.55 keV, 4.86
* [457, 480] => -4.19 keV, 5.96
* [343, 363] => -1.35 keV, 5.23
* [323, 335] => -3.59 keV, 6.32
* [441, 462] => -3.00 keV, 5.74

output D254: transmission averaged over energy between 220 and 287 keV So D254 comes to 4.76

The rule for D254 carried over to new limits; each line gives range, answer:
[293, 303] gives 5.6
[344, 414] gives 4.56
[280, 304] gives 5.53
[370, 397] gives 4.76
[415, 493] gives 5.67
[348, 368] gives 5.02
